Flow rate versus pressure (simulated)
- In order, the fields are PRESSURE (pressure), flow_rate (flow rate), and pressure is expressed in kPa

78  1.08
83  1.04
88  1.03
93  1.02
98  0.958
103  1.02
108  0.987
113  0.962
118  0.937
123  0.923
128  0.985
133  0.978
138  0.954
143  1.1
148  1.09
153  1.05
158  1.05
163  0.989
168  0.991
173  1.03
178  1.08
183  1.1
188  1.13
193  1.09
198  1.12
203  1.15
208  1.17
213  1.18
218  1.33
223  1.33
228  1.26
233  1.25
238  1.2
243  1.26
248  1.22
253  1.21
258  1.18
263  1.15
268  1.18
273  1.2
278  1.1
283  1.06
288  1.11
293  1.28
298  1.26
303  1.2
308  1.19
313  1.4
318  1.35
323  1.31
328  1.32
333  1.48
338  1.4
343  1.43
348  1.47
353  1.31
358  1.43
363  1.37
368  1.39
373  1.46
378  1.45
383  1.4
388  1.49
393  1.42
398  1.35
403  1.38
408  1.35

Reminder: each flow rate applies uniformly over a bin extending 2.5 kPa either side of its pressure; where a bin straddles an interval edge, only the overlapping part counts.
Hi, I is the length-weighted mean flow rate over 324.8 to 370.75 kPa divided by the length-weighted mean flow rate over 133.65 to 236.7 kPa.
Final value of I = 1.25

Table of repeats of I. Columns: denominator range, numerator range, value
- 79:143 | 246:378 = 1.30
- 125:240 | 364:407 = 1.27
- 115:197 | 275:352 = 1.25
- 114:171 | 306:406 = 1.39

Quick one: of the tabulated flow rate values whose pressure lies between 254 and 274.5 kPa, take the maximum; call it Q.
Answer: 1.2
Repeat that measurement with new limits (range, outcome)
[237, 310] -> 1.28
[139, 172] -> 1.1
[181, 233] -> 1.33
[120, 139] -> 0.985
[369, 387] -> 1.46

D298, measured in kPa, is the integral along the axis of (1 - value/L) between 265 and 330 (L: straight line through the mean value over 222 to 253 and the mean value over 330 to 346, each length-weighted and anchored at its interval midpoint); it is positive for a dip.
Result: 6.4 kPa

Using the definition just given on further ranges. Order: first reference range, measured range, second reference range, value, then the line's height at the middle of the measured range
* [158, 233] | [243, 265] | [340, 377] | 0.7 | 1.24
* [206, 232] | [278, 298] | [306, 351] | 2.6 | 1.33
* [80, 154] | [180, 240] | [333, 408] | -2.0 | 1.15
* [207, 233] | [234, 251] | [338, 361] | 0.7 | 1.28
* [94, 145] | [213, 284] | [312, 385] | 0.1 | 1.22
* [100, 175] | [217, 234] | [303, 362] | -1.9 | 1.17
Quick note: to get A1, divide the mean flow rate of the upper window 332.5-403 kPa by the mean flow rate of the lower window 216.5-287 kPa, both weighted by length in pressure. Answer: 1.2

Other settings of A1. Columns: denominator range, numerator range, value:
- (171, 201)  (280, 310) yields 1.08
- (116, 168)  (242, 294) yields 1.17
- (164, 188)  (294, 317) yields 1.20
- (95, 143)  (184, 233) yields 1.23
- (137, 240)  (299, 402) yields 1.22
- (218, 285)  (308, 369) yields 1.14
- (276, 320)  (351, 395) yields 1.16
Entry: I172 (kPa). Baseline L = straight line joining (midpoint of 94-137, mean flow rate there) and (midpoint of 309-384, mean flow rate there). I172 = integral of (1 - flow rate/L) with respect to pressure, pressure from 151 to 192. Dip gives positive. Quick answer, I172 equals 0.7 kPa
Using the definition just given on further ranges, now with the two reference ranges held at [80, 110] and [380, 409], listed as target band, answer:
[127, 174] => 2.6 kPa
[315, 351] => -1.9 kPa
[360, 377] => -0.5 kPa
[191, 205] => 0.3 kPa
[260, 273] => 0.7 kPa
